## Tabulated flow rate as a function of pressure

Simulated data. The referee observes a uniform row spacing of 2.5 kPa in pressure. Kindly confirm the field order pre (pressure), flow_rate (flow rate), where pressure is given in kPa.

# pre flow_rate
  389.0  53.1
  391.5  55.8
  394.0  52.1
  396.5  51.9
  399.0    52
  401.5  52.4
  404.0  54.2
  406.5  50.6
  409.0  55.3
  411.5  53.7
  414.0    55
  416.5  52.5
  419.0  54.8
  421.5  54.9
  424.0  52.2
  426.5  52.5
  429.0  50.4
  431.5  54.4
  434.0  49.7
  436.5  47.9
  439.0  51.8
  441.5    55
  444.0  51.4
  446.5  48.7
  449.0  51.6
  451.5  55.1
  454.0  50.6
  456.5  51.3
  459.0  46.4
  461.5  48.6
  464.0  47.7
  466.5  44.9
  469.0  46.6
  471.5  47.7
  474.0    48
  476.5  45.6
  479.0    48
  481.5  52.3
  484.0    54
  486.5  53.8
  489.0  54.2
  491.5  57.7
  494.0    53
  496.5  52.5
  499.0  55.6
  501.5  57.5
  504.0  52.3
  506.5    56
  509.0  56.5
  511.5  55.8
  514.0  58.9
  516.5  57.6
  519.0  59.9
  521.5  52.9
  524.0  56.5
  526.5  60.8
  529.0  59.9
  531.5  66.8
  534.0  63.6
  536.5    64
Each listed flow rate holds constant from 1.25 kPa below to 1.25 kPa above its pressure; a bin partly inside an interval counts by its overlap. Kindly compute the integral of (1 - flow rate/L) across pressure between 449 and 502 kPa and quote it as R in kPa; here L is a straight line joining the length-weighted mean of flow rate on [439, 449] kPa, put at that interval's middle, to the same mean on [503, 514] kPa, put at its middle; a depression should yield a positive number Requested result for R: 2.7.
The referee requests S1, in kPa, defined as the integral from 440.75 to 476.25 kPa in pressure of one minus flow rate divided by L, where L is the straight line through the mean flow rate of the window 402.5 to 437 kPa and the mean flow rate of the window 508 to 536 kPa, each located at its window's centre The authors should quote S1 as 3.8 kPa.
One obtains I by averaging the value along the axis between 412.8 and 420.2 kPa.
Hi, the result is 54.1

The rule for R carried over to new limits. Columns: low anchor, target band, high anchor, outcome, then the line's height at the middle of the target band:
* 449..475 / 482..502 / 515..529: -0.5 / 53.3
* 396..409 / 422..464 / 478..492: 1.4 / 52.9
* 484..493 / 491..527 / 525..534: 1.6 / 58.7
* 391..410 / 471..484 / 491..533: 1.6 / 55.8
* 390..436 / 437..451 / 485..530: 0.6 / 54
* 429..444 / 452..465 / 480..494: 0.8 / 52.7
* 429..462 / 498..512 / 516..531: 0.3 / 56.6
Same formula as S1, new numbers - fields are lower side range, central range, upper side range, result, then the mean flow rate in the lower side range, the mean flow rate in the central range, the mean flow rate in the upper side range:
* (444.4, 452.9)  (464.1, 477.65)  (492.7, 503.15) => 1.62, 51.7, 46.7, 54.6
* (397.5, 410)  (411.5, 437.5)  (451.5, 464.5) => -0.47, 52.8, 52.5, 49.6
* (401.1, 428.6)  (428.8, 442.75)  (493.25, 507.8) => 0.54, 53.4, 51.6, 54.5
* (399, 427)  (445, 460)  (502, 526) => 1.07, 53.4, 50.7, 56.4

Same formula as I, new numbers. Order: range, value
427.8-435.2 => 51.5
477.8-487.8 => 52.1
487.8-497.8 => 54.4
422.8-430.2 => 51.7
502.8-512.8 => 55.2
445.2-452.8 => 51.8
